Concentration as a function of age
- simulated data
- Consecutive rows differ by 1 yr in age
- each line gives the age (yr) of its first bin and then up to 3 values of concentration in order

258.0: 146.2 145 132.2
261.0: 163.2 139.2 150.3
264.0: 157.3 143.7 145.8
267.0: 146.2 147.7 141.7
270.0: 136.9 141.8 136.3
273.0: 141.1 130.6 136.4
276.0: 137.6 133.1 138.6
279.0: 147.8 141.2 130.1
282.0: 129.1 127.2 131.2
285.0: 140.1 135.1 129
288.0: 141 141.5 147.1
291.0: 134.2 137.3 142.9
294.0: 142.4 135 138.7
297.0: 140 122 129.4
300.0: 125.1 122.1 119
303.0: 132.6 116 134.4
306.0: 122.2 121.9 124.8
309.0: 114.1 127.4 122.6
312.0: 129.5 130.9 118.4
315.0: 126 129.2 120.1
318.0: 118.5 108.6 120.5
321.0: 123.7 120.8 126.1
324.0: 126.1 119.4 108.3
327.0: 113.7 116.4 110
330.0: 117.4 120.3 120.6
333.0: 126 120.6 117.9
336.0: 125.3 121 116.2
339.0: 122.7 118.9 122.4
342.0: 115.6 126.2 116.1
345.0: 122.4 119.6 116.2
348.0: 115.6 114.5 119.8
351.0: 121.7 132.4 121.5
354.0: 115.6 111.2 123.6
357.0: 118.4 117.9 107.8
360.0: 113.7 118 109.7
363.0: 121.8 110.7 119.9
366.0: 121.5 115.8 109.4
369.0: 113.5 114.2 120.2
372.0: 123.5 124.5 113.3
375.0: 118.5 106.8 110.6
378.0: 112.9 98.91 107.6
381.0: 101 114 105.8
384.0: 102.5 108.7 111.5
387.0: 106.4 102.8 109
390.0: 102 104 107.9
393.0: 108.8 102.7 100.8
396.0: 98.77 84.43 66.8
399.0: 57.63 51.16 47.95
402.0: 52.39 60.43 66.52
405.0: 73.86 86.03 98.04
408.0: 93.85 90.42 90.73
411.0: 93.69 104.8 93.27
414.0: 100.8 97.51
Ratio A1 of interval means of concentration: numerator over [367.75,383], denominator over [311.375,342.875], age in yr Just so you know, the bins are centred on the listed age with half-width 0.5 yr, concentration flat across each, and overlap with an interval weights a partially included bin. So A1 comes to 0.9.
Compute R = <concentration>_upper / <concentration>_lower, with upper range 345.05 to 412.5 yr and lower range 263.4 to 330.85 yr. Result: 0.80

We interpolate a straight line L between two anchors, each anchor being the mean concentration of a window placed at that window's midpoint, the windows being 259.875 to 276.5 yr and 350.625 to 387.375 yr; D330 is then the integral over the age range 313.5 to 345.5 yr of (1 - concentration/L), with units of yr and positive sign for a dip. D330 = 1.4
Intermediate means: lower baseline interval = 143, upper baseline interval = 114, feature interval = 120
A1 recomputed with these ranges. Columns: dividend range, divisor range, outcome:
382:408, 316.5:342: 0.75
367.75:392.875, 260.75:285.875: 0.78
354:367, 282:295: 0.85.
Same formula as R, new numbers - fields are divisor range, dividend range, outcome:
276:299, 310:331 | 0.88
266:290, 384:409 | 0.64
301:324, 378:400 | 0.81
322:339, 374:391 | 0.90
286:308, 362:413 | 0.75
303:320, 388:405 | 0.67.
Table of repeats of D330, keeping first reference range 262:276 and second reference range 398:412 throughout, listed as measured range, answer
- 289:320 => -0.7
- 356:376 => -4.7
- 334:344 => -1.2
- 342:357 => -2.5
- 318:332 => -0.4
